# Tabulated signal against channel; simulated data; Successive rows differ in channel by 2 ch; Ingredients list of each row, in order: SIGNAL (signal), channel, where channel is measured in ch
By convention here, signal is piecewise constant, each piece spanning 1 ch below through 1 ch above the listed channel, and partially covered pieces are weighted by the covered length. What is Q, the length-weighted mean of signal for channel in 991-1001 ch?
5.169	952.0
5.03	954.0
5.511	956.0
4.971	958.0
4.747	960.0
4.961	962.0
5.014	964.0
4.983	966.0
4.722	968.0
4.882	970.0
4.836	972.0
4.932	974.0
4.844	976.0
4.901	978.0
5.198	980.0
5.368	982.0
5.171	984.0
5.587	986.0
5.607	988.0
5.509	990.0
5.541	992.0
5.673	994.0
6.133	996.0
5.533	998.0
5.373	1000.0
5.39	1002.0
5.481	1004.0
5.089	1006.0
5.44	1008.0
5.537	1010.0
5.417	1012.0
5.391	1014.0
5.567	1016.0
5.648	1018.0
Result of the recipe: 5.65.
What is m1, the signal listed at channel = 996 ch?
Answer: 6.133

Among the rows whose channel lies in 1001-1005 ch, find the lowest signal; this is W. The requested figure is 5.39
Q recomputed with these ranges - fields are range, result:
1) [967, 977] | 4.84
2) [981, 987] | 5.38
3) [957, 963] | 4.89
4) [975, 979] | 4.87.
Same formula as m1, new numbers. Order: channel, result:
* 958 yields 4.971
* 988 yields 5.607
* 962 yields 4.961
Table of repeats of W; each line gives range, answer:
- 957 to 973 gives 4.722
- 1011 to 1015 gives 5.391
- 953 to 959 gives 4.971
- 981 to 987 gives 5.171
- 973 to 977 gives 4.844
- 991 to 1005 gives 5.373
